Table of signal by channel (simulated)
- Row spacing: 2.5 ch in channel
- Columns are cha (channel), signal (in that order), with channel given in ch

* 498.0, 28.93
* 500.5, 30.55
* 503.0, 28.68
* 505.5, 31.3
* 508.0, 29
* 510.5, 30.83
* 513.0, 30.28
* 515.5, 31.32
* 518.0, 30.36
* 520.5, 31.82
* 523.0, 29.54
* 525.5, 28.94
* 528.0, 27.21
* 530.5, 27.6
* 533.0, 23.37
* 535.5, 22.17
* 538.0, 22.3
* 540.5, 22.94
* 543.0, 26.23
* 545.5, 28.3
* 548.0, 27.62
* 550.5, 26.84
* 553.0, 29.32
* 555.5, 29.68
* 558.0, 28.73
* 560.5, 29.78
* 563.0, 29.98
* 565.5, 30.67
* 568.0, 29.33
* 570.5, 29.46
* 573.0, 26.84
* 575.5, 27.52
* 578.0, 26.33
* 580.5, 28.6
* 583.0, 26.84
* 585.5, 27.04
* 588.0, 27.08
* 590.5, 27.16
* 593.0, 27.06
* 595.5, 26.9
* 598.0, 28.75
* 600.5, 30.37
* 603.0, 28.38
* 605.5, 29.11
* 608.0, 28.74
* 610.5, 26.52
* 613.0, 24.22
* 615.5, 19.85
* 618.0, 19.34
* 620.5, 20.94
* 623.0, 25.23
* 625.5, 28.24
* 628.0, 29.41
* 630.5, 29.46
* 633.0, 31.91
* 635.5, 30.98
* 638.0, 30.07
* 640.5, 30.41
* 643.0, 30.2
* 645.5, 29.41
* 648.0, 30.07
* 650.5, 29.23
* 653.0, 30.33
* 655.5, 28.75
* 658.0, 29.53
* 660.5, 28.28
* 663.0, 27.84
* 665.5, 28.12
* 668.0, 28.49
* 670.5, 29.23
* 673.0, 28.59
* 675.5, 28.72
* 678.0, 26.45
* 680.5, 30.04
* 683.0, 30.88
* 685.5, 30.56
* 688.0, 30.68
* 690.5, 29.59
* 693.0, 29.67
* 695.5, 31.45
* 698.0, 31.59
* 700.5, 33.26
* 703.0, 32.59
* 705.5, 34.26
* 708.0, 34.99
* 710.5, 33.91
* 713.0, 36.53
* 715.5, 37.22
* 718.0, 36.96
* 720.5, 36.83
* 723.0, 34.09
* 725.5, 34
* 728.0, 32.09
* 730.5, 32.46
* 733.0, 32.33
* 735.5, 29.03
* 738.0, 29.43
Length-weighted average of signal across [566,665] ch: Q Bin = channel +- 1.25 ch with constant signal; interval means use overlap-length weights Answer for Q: 27.9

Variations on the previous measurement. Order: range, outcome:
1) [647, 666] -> 29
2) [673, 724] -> 32.4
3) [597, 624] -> 25.6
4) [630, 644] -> 30.6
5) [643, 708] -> 30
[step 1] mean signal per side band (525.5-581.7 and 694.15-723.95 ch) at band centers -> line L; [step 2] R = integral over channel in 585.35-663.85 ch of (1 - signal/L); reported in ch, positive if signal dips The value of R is 7.0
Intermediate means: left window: 27.3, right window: 34.5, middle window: 27.8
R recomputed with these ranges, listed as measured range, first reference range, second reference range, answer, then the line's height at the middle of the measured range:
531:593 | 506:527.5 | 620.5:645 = 5.22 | 29.8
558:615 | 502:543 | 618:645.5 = 0.40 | 28.1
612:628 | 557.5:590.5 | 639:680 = 2.91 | 28.7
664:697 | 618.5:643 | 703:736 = 2.33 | 31.7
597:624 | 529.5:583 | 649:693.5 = 2.50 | 28.2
